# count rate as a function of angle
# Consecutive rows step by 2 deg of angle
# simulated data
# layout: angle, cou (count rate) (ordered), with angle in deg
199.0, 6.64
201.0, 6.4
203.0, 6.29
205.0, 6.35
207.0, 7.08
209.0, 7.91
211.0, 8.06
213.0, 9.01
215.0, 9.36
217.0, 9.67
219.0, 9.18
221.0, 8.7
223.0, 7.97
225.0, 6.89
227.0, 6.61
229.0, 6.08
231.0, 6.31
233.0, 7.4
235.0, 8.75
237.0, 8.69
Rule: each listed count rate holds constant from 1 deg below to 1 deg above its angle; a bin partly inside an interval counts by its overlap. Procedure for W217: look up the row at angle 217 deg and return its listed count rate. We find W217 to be 9.67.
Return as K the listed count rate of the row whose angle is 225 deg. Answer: 6.89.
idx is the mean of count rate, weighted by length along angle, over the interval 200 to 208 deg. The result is 6.53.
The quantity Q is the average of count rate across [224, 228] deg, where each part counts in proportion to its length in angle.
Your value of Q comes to 6.75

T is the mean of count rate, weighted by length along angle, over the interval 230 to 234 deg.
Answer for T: 6.86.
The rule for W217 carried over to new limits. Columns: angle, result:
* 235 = 8.75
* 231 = 6.31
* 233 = 7.4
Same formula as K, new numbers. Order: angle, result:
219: 9.18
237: 8.69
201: 6.4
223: 7.97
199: 6.64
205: 6.35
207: 7.08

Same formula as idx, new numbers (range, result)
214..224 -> 8.98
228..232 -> 6.2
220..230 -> 7.25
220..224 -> 8.33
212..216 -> 9.18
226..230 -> 6.35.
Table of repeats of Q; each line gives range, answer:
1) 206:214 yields 8.02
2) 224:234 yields 6.66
